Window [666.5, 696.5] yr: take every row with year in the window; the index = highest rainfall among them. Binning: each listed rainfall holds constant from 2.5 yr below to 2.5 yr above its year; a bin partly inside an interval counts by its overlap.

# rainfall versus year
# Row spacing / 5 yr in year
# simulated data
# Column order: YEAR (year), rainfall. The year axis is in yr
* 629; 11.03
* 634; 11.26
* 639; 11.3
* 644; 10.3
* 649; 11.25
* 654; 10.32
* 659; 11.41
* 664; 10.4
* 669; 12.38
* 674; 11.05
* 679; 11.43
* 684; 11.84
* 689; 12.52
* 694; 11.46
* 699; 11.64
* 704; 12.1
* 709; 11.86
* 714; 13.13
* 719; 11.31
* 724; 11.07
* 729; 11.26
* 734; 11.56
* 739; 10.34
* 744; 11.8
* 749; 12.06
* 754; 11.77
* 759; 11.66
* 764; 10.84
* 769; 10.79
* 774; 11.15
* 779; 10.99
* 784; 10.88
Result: 12.52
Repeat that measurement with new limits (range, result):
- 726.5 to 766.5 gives 12.06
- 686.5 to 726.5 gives 13.13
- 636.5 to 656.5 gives 11.3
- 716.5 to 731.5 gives 11.31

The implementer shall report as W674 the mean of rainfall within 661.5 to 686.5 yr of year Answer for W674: 11.4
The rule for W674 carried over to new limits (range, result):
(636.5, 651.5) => 10.9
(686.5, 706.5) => 11.9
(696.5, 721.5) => 12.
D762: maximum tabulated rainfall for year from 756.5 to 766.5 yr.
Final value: 11.66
